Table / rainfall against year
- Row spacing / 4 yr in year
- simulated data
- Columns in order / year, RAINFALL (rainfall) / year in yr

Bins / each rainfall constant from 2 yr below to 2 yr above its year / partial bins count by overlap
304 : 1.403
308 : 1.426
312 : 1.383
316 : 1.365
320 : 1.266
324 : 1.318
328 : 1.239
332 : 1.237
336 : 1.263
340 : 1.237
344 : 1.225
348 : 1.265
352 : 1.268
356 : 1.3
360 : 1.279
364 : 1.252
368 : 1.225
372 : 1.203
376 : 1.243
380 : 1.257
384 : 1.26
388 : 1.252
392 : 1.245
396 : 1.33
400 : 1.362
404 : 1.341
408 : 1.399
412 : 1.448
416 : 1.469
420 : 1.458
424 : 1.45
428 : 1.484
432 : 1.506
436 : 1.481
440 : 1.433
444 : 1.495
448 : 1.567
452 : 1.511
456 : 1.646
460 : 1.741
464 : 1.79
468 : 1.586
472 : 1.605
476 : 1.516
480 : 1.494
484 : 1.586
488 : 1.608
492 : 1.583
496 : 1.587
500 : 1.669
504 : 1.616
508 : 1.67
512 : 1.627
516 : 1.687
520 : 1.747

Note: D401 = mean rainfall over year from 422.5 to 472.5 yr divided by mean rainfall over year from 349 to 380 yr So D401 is 1.2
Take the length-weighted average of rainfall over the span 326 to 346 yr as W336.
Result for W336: 1.24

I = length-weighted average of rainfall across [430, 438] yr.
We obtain 1.49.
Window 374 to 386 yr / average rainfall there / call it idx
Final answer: 1.25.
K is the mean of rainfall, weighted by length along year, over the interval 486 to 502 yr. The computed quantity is 1.61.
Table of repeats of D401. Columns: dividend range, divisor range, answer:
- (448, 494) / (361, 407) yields 1.26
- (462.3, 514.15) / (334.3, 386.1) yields 1.29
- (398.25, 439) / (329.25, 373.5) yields 1.15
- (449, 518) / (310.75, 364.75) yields 1.27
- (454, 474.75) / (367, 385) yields 1.35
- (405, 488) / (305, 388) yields 1.20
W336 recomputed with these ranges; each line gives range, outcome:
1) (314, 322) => 1.32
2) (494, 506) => 1.62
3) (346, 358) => 1.28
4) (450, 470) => 1.65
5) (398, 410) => 1.37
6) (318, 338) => 1.26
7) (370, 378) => 1.22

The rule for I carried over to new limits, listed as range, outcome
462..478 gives 1.62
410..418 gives 1.46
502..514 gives 1.64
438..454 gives 1.5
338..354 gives 1.25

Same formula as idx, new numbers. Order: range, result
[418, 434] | 1.47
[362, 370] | 1.24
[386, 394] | 1.25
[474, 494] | 1.56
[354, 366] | 1.28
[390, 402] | 1.31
